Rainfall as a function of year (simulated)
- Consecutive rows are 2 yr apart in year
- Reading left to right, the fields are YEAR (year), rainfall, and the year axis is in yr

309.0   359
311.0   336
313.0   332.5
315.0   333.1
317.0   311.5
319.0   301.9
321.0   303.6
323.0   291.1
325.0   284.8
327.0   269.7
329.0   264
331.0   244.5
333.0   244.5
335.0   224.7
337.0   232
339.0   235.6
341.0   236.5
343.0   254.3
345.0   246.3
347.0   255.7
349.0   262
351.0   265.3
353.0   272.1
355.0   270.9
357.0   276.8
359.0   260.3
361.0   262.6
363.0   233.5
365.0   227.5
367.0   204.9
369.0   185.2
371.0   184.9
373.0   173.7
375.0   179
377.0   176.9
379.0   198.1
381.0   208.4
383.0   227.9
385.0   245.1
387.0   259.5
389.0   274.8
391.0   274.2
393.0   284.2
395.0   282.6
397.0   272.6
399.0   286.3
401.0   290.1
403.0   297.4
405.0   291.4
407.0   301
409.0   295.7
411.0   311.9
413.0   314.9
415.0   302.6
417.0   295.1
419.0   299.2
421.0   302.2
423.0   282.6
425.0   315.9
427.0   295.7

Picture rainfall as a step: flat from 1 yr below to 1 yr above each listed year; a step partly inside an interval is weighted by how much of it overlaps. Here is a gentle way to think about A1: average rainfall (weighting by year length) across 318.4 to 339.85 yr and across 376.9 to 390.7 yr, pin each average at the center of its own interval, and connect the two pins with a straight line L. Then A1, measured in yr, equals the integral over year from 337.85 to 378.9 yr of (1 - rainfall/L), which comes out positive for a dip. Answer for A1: 2.5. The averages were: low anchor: 263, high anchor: 233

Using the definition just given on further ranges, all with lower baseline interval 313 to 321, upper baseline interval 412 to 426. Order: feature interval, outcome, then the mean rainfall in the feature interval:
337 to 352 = 3.01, 250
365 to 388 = 7.68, 205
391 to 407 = 0.95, 287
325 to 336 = 2.16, 253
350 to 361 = 1.49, 268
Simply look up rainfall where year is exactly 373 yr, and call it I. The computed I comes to 173.7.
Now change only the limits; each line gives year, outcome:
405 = 291.4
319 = 301.9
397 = 272.6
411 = 311.9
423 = 282.6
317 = 311.5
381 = 208.4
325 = 284.8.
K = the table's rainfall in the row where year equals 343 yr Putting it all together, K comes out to 254.3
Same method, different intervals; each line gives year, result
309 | 359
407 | 301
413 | 314.9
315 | 333.1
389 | 274.8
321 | 303.6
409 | 295.7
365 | 227.5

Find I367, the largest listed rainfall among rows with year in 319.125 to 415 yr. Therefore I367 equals 314.9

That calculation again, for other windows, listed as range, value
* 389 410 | 301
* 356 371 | 276.8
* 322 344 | 291.1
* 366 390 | 274.8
